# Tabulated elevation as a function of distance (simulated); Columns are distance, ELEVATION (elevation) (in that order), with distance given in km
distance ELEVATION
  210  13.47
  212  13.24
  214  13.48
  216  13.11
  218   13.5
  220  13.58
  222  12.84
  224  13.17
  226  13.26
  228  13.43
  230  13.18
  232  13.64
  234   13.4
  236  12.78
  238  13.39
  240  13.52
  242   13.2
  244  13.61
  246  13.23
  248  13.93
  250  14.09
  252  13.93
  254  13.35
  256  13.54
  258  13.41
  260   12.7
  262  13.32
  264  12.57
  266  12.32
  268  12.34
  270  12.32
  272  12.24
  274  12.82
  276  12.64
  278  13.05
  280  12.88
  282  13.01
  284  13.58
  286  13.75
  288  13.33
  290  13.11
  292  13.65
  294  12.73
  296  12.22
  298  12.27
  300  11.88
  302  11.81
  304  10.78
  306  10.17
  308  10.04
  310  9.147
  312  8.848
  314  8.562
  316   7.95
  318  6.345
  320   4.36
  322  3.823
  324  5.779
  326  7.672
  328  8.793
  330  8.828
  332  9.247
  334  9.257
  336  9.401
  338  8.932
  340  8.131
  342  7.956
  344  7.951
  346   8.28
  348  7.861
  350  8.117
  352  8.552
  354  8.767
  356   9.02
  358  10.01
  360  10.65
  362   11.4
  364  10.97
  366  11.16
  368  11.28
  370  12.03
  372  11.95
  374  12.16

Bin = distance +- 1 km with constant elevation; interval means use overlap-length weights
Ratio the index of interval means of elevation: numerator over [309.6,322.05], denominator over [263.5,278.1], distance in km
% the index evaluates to 0.57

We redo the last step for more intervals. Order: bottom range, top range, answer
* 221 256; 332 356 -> 0.64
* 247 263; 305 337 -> 0.59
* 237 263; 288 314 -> 0.84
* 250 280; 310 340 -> 0.60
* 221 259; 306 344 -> 0.60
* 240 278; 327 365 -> 0.69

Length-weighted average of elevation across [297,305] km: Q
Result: 11.7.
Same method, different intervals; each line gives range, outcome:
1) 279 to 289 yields 13.3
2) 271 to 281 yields 12.7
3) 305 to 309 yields 10.1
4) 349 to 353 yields 8.33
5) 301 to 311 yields 10.4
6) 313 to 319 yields 7.62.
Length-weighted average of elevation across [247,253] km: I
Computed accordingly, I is 14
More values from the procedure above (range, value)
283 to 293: 13.5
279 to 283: 12.9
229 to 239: 13.3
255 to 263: 13.2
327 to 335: 9.03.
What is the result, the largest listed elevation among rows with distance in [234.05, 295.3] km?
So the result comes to 14.09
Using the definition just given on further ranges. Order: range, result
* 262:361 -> 13.75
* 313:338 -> 9.401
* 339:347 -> 8.28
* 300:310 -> 11.88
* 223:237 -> 13.64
